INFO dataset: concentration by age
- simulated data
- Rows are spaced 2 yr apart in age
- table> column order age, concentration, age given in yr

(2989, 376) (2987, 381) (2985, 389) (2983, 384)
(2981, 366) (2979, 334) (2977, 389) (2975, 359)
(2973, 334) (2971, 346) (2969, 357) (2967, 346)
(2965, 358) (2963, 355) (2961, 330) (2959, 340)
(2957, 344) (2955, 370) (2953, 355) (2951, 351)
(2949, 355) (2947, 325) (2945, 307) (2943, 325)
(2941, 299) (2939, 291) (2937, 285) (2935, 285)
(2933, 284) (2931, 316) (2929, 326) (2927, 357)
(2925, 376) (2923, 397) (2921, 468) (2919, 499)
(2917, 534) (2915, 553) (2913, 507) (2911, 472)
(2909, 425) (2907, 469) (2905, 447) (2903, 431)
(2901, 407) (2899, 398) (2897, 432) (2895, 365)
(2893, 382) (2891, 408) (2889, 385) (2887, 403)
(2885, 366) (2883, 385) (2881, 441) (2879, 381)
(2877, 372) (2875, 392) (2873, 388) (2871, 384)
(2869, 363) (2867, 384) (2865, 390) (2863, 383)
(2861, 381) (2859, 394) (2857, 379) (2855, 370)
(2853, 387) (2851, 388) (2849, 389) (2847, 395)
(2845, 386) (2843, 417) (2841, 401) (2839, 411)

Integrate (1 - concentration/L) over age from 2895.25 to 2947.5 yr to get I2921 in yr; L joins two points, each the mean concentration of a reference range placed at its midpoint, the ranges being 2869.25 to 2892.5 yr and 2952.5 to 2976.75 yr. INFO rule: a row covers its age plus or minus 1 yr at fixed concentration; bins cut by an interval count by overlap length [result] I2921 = -2.97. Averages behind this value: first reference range 390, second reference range 351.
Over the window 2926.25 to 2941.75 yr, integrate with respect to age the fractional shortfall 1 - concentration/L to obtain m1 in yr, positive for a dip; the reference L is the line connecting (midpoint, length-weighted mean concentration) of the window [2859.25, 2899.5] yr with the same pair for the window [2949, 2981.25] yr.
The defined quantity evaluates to 2.58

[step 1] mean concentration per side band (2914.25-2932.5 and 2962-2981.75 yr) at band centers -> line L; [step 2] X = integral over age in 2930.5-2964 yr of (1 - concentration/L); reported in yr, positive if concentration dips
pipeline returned 5.3 yr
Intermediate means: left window 419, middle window 325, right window 354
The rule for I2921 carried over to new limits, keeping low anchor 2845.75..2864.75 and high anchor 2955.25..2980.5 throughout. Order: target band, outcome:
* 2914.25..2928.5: -3.3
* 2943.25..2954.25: 0.5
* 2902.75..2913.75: -2.7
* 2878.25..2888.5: -0.5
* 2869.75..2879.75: -0.1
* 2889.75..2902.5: -0.9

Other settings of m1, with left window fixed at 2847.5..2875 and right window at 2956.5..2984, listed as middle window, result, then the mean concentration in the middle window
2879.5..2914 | -4.2 yr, 418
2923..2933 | 0.6 yr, 343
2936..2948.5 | 1.9 yr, 307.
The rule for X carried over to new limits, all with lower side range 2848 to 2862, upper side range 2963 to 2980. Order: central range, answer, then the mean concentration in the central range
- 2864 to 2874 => 0.0 yr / 382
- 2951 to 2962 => 0.3 yr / 348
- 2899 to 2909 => -1.7 yr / 433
